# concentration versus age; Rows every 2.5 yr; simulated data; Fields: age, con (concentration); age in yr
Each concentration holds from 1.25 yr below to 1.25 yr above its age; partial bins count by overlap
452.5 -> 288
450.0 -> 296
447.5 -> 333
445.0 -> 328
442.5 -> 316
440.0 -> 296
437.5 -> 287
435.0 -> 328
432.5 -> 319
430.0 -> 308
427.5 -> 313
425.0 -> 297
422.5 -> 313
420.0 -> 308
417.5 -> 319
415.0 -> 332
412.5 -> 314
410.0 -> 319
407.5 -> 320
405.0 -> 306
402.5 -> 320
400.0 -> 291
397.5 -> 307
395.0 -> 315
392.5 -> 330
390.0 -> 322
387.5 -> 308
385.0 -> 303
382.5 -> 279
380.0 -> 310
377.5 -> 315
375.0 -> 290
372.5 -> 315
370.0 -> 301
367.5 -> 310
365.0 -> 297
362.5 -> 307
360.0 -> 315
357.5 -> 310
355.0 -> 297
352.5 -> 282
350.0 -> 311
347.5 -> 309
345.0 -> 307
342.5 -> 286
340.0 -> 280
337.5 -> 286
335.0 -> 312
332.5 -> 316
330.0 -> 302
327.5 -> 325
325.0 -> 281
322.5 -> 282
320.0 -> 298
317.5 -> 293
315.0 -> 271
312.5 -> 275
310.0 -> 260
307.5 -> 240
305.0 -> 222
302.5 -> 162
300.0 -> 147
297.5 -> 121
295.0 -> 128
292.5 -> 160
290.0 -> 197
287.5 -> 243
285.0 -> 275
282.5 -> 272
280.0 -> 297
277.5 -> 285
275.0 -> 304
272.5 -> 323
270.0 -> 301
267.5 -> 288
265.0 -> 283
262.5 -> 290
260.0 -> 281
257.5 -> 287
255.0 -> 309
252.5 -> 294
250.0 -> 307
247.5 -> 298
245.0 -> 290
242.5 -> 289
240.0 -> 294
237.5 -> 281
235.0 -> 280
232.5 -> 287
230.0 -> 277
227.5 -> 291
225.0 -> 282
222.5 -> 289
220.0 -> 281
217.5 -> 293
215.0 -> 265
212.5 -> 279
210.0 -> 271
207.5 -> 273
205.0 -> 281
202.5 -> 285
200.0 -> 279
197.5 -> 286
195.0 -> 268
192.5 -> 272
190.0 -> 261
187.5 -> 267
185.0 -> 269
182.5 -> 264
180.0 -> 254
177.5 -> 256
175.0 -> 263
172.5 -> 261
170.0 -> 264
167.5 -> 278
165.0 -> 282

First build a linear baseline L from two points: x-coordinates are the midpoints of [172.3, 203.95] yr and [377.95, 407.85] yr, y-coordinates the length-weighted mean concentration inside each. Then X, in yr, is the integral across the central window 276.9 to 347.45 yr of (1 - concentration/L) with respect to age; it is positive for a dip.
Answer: 9.2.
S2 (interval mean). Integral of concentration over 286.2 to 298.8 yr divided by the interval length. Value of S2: 170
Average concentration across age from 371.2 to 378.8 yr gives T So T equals 307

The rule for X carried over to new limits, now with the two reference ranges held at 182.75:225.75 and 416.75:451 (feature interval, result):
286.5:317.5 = 9.1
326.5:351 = -0.5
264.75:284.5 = -0.5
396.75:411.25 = -0.2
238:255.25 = -0.8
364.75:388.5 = 0.0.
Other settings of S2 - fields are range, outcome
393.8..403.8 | 308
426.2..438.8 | 311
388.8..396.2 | 322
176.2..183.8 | 258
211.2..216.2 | 272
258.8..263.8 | 286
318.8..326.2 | 287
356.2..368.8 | 308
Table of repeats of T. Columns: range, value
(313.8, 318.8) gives 282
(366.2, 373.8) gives 308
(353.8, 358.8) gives 304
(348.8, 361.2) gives 303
